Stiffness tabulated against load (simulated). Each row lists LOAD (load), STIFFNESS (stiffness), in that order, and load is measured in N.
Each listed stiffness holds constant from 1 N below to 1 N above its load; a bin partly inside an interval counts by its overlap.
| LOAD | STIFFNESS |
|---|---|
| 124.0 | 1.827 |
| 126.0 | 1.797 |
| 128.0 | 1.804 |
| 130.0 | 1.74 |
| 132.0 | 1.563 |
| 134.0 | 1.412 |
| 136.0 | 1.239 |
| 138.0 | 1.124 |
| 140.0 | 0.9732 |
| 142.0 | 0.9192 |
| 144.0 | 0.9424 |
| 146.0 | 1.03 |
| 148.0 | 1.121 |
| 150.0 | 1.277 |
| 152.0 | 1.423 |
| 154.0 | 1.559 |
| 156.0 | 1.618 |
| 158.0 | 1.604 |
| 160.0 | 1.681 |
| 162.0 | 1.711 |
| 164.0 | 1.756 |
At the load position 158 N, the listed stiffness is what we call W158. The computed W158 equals 1.604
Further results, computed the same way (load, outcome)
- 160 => 1.681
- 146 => 1.03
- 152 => 1.423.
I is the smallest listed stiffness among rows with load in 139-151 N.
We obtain 0.9192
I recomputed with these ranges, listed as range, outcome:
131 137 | 1.239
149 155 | 1.277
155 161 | 1.604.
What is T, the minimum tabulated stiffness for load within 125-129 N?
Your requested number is 1.797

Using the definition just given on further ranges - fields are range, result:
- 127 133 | 1.563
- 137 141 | 0.9732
